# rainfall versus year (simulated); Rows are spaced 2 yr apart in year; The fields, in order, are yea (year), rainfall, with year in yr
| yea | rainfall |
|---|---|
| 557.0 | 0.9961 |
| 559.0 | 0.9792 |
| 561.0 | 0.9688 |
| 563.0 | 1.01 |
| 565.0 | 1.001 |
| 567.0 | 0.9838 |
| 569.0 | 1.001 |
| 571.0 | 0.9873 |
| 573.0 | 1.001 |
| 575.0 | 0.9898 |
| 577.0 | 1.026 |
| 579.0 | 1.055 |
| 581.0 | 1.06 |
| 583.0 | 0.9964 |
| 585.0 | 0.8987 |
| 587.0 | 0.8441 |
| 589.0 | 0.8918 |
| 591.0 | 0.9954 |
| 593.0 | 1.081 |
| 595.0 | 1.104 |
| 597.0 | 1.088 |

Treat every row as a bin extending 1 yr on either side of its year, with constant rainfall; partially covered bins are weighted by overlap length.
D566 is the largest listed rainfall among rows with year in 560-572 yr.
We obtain 1.01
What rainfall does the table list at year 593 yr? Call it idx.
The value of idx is 1.081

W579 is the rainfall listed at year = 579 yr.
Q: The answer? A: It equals 1.055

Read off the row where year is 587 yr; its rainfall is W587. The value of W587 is 0.8441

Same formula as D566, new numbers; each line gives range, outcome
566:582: 1.06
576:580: 1.055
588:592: 0.9954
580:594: 1.081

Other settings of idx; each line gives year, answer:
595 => 1.104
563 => 1.01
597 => 1.088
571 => 0.9873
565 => 1.001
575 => 0.9898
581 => 1.06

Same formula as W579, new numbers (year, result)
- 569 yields 1.001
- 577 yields 1.026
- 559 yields 0.9792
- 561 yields 0.9688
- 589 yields 0.8918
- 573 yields 1.001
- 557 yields 0.9961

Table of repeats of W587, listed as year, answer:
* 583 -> 0.9964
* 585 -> 0.8987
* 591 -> 0.9954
